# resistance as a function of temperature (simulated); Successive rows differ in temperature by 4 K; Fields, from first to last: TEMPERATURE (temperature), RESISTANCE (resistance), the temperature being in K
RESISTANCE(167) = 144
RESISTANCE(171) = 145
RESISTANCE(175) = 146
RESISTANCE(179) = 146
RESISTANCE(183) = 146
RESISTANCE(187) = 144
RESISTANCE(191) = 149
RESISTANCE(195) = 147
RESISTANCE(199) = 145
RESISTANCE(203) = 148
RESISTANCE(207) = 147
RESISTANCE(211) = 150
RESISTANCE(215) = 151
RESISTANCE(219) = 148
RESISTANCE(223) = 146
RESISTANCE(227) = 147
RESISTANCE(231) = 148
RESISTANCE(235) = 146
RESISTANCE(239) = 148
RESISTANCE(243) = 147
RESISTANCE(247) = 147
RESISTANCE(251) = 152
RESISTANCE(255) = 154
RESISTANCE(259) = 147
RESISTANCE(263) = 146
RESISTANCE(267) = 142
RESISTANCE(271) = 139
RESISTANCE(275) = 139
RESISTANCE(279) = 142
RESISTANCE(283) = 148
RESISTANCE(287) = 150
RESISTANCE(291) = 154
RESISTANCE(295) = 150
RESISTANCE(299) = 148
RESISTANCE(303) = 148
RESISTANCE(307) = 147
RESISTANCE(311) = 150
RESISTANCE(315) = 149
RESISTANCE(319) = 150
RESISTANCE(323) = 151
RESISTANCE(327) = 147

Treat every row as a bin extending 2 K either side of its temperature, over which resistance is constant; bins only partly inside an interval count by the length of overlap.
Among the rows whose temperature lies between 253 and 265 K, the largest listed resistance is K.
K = 154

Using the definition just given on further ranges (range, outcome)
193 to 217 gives 151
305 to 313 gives 150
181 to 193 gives 149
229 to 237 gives 148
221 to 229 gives 147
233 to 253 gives 152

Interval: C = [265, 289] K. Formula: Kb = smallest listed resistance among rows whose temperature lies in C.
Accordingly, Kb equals 139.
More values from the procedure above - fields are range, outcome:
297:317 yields 147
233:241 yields 146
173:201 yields 144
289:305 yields 148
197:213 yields 145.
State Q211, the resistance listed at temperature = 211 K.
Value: 150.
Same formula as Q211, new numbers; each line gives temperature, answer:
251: 152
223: 146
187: 144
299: 148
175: 146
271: 139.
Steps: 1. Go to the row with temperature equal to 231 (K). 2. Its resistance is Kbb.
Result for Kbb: 148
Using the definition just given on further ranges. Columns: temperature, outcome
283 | 148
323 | 151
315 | 149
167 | 144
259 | 147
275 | 139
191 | 149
